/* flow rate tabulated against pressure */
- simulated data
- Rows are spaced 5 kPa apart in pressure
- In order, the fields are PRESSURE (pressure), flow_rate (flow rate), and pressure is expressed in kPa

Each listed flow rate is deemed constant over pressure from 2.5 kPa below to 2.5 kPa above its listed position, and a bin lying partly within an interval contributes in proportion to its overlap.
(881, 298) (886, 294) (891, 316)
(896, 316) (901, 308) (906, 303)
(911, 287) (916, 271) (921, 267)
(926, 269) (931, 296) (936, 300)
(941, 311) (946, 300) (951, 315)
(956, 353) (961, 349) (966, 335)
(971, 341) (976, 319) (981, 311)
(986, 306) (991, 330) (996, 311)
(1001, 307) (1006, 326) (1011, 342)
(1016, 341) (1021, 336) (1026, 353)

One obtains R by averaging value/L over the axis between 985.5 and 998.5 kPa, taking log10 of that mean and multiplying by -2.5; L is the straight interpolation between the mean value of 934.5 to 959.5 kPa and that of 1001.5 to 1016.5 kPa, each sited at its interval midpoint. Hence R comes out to 0.04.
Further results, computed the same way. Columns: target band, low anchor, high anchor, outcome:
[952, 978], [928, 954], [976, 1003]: -0.10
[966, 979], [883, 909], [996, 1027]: -0.02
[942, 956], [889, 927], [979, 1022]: -0.03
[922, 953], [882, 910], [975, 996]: 0.05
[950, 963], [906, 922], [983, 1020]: -0.14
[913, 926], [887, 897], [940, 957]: 0.17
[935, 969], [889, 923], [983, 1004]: -0.07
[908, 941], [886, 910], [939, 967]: 0.12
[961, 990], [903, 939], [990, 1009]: -0.06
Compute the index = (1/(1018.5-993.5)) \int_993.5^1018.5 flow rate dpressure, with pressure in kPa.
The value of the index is 325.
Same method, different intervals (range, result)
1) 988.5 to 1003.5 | 316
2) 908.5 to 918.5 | 279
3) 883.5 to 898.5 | 309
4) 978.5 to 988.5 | 308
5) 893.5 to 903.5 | 312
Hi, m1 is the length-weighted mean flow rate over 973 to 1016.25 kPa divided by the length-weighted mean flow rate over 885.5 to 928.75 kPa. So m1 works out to 1.10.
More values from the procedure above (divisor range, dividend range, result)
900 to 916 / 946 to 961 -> 1.12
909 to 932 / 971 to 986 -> 1.15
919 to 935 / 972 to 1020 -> 1.15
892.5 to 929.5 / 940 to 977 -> 1.14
